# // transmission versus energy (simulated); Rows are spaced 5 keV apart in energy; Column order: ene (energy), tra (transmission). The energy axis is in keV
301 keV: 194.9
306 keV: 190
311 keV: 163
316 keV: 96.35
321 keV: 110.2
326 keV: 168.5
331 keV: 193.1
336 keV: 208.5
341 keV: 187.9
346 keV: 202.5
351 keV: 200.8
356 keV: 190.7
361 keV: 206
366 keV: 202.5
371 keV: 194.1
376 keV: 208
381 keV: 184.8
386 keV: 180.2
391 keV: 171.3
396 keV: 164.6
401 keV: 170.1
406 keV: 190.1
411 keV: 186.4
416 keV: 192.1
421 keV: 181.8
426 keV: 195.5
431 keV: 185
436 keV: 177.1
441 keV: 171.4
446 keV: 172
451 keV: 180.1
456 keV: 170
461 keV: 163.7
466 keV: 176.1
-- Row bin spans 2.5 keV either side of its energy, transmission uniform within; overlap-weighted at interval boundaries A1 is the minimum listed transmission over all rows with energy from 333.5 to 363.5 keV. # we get 187.9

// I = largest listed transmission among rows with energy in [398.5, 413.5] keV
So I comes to 190.1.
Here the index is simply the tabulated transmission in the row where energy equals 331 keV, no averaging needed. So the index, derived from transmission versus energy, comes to 193.1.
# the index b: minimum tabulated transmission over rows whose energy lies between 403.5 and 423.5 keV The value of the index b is 181.8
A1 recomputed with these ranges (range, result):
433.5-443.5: 171.4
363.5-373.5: 194.1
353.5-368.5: 190.7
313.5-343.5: 96.35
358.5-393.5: 171.3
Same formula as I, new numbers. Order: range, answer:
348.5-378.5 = 208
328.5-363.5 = 208.5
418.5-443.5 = 195.5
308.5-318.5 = 163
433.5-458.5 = 180.1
